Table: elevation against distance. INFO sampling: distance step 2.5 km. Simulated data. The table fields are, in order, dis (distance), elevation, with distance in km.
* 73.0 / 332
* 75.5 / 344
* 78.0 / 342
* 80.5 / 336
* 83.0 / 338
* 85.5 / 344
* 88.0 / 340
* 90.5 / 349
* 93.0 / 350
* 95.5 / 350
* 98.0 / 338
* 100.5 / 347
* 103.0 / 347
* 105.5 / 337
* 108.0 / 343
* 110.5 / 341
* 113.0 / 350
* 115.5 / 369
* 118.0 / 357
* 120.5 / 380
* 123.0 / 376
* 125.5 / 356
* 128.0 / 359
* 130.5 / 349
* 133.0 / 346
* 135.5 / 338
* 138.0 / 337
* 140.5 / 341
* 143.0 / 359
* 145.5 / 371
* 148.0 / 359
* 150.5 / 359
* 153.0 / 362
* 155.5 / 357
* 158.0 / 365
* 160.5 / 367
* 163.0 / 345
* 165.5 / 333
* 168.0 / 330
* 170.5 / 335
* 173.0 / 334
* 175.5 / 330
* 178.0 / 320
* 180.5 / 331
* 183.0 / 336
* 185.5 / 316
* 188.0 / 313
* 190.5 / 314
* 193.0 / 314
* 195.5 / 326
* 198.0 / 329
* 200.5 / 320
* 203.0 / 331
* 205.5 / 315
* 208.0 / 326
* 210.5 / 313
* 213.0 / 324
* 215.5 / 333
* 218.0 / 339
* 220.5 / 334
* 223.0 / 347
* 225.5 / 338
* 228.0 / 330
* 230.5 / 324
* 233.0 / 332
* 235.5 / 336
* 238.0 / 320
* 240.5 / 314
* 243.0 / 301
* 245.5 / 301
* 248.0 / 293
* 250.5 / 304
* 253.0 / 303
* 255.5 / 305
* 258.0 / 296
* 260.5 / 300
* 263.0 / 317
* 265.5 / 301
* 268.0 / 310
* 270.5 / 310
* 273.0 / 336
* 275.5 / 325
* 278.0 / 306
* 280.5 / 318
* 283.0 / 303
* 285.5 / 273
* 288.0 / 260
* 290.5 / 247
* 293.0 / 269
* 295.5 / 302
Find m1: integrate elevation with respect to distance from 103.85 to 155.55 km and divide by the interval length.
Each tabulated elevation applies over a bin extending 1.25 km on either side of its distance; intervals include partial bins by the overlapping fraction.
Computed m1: 354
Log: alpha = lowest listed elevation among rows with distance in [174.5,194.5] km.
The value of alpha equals 313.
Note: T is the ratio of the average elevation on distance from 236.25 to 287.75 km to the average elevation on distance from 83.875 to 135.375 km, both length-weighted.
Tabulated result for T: 0.9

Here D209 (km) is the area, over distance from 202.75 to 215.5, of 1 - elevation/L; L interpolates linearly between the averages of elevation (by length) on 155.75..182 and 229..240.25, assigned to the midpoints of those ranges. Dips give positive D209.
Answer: 0.4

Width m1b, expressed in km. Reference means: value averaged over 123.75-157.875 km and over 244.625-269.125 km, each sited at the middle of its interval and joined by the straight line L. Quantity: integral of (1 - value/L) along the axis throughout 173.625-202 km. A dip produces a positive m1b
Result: 0.88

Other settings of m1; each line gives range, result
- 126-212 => 338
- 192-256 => 321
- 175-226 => 326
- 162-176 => 335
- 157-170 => 347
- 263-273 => 312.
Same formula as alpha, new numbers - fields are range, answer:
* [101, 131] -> 337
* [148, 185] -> 320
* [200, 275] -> 293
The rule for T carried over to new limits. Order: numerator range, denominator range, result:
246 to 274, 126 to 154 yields 0.87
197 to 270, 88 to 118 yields 0.92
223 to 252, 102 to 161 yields 0.90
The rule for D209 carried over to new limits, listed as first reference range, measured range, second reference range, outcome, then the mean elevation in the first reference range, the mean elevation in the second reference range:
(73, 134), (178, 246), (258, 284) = 0.09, 349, 312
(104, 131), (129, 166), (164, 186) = -1.14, 356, 330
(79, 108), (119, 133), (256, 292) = -1.12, 343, 300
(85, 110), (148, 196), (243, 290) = -1.60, 344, 302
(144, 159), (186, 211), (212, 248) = 1.46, 362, 325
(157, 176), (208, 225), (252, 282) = -0.26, 343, 311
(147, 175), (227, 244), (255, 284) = 0.01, 349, 311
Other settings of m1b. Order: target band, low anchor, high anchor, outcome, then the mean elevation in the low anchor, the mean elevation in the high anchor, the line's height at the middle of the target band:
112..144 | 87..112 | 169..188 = -1.59 km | 344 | 328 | 338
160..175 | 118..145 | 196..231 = 0.20 km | 355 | 329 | 343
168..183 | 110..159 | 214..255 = 0.52 km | 357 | 322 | 342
